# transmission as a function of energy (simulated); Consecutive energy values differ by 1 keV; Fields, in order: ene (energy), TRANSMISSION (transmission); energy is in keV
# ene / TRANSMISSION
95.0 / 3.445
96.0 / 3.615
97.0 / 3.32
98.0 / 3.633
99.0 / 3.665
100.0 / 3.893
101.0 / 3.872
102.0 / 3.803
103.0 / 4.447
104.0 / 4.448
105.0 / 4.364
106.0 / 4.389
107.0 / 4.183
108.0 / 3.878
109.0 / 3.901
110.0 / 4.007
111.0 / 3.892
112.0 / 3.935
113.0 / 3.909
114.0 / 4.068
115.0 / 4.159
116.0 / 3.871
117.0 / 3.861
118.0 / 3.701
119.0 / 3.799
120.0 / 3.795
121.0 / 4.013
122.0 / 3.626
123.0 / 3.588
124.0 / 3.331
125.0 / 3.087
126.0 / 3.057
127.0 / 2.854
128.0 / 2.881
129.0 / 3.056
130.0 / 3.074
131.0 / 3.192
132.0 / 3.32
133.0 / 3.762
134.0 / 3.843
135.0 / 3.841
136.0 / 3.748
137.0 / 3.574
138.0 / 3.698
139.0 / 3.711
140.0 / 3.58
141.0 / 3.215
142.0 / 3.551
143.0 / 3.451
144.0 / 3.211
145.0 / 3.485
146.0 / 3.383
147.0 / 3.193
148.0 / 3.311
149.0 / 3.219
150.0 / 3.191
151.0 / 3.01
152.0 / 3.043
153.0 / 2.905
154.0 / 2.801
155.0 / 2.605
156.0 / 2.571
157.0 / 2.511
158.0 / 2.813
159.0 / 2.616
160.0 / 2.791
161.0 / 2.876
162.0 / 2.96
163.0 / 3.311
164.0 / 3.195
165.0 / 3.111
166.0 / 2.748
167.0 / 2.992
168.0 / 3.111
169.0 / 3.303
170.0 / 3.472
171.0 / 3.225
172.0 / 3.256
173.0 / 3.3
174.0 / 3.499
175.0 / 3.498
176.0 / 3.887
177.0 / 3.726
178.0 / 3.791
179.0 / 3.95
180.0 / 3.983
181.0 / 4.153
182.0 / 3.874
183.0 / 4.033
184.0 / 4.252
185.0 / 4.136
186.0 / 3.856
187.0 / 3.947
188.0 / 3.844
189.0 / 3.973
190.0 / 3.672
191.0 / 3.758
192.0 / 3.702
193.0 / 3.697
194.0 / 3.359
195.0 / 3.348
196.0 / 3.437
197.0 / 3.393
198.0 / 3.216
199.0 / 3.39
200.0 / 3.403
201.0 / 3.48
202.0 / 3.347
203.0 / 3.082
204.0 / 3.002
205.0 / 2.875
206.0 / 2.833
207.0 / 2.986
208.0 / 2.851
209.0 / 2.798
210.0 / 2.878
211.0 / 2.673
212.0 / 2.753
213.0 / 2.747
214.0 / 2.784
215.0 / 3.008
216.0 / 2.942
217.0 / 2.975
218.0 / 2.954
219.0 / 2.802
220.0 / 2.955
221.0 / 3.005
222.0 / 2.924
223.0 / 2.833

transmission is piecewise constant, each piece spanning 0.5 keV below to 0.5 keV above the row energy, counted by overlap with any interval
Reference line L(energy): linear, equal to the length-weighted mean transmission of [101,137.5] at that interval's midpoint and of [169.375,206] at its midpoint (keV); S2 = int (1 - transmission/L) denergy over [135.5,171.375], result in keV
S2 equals 5.0 keV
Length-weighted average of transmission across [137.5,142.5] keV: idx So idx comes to 3.55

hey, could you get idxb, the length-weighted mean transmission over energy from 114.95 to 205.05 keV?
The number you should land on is 3.41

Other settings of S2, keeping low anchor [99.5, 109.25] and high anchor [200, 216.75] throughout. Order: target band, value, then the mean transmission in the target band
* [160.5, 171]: 0.97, 3.11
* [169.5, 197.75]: -4.21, 3.71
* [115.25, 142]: 2.36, 3.51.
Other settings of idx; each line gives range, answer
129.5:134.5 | 3.44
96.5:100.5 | 3.63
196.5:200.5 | 3.35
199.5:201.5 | 3.44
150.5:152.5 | 3.03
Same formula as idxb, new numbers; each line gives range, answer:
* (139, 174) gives 3.11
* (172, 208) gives 3.58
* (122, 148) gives 3.39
